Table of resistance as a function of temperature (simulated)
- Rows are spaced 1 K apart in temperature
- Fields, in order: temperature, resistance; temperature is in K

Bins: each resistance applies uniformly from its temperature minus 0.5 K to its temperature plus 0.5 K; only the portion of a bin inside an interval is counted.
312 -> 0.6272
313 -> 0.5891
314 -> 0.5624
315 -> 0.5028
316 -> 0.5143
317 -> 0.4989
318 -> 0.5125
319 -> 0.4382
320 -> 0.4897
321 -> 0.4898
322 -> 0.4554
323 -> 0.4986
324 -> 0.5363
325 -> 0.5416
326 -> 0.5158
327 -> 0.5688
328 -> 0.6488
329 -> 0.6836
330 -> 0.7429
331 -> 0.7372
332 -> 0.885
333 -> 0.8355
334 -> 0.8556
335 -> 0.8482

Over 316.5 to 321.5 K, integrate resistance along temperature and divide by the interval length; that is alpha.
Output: 0.486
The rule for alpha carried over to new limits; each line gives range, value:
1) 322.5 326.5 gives 0.523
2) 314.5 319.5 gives 0.493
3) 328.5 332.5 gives 0.762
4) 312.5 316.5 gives 0.542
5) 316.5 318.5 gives 0.506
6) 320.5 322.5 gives 0.473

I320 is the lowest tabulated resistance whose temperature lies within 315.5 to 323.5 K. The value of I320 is 0.4382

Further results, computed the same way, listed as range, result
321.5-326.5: 0.4554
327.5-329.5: 0.6488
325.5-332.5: 0.5158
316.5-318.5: 0.4989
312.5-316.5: 0.5028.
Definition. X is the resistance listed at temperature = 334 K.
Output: 0.8556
